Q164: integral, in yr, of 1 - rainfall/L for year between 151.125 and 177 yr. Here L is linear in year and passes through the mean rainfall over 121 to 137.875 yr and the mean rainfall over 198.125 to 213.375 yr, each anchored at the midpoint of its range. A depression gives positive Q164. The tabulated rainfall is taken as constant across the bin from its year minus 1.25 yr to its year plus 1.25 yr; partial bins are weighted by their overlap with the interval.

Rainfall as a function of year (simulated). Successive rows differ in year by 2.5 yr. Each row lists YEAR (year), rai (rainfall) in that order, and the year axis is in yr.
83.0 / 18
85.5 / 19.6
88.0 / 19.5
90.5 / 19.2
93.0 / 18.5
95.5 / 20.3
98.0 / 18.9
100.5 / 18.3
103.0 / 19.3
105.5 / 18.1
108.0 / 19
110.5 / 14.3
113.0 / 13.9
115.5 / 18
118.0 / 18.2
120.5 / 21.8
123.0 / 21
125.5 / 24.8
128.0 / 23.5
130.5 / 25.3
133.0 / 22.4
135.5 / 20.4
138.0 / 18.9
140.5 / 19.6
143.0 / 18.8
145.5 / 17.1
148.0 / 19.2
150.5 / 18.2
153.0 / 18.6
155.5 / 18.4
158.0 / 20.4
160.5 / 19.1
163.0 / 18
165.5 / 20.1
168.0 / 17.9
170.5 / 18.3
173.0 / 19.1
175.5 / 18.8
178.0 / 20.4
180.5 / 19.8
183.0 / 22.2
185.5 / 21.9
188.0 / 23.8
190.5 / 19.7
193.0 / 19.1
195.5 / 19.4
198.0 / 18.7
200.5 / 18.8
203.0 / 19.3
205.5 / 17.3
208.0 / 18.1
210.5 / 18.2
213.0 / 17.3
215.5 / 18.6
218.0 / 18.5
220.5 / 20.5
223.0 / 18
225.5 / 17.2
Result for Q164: 2.2 yr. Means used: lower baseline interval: 22.6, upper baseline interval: 18.3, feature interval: 18.9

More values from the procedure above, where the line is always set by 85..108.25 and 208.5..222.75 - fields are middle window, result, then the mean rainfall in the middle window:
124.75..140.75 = -2.8 yr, 22.2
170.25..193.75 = -2.2 yr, 20.4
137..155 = 0.2 yr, 18.6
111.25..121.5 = 0.7 yr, 17.7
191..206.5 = -0.2 yr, 18.8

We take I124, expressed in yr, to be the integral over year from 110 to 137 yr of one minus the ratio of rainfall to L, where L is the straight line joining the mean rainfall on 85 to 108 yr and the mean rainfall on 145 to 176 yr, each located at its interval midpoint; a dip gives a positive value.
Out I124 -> -2.2 yr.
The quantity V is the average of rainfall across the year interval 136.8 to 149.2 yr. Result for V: 18.7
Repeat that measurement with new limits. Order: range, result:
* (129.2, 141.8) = 21.3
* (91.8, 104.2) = 19.1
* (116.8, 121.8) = 20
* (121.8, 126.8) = 22.9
